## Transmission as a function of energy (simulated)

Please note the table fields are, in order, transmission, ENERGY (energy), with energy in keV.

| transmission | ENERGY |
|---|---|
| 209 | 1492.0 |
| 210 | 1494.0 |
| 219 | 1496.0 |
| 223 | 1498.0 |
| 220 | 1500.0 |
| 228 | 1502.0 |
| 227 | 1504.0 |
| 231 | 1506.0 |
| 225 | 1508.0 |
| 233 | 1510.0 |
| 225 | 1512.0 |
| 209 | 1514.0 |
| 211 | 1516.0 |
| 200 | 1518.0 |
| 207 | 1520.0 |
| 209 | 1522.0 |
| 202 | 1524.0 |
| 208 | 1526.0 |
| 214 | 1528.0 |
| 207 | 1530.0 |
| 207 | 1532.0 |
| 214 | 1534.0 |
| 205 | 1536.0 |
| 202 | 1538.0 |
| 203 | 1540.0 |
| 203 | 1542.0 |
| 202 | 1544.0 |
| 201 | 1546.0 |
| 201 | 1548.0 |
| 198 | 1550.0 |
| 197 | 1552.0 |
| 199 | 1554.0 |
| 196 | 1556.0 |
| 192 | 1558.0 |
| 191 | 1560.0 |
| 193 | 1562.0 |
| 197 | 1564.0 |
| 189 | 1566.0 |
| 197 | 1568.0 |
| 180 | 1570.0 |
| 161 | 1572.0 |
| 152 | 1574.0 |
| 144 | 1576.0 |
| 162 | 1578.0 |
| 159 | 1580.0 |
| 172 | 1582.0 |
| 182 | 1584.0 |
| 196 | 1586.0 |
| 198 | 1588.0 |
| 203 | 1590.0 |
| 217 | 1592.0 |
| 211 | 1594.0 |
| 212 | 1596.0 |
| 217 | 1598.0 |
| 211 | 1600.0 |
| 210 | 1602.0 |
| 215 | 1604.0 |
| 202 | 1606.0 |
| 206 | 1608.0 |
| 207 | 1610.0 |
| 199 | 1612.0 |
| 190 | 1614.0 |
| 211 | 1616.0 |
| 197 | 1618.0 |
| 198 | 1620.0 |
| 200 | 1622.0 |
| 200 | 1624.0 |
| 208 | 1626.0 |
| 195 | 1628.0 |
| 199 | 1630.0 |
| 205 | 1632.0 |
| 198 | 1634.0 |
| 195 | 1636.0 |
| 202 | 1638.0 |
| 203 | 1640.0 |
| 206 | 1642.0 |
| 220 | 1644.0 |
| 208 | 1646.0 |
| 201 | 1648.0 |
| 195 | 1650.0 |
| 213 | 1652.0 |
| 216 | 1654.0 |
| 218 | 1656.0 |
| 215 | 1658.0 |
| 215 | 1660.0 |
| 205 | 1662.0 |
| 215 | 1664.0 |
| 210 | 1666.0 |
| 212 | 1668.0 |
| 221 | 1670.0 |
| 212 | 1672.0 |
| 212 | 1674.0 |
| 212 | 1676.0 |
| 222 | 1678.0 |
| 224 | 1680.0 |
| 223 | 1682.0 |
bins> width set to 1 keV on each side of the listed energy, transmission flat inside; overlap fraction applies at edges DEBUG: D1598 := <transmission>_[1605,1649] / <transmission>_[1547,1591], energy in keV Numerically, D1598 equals 1.10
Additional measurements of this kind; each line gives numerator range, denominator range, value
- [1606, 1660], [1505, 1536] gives 0.96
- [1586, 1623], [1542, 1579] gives 1.10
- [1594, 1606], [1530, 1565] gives 1.06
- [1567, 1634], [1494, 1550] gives 0.92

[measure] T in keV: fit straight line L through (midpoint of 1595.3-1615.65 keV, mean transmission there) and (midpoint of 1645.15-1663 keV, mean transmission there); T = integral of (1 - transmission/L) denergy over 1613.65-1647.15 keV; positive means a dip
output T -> 1.0 keV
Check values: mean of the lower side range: 207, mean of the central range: 202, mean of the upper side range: 210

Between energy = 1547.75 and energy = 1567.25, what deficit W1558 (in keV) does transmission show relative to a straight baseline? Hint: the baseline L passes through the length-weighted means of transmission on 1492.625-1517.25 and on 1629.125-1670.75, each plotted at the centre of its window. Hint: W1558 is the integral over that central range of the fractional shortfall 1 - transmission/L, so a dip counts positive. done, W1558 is 1.93 keV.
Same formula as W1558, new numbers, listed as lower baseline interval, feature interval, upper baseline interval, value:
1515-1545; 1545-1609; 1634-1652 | 4.0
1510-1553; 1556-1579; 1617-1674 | 3.1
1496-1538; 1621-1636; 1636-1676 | 0.8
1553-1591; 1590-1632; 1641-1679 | -2.1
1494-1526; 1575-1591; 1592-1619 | 2.5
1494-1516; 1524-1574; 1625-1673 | 4.8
